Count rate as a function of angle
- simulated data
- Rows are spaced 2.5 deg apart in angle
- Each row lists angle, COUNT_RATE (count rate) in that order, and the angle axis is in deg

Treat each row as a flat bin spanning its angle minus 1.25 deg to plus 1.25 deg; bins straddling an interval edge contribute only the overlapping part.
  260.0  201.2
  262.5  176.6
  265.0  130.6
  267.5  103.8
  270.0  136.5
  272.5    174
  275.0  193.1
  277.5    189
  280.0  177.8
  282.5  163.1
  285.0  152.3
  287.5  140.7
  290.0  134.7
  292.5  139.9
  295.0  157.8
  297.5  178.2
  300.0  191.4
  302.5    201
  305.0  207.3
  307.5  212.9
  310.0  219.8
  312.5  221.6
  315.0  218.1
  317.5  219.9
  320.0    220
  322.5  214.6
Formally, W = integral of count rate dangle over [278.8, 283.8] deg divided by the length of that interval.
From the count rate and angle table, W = 170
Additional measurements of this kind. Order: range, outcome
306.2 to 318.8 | 218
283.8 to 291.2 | 143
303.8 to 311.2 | 213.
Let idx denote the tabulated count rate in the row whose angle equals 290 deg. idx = 134.7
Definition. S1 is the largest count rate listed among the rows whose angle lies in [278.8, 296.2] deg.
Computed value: 177.8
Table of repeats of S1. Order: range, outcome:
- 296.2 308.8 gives 212.9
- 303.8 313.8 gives 221.6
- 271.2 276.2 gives 193.1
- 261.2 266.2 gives 176.6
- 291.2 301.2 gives 191.4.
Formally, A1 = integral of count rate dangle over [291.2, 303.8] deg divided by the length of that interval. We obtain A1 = 174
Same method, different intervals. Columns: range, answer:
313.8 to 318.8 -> 219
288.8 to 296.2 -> 144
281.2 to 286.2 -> 158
